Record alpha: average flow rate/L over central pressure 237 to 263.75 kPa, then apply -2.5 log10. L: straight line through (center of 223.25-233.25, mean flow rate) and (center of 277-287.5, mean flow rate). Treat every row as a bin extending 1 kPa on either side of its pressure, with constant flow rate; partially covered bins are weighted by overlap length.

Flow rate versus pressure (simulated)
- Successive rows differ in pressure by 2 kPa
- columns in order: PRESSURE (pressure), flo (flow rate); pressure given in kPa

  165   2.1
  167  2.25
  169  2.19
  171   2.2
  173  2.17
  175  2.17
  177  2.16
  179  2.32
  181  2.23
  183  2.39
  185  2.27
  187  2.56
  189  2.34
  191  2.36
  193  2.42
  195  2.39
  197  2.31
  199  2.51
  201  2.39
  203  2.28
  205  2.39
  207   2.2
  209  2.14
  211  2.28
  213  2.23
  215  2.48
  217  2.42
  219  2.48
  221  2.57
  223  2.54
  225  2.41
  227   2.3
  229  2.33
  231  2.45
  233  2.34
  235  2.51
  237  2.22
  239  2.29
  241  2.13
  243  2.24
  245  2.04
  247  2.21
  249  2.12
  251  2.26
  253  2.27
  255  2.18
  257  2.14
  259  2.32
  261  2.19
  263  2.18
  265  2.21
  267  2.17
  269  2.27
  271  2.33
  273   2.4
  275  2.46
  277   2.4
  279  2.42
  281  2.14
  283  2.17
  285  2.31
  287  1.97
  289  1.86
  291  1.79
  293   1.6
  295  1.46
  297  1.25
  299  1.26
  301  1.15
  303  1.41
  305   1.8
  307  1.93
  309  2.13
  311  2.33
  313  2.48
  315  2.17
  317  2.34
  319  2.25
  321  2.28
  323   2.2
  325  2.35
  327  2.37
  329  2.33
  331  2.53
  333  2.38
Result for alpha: 0.06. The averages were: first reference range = 2.38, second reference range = 2.23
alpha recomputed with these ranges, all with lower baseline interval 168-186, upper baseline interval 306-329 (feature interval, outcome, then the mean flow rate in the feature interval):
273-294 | 0.063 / 2.13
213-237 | -0.083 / 2.42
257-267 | 0.019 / 2.21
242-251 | 0.041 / 2.16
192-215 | -0.043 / 2.33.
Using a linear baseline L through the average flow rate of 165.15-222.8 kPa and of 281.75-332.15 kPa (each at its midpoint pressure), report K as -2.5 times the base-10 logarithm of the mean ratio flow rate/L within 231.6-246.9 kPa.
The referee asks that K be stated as -0.03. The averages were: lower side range 2.32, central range 2.26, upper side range 1.99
